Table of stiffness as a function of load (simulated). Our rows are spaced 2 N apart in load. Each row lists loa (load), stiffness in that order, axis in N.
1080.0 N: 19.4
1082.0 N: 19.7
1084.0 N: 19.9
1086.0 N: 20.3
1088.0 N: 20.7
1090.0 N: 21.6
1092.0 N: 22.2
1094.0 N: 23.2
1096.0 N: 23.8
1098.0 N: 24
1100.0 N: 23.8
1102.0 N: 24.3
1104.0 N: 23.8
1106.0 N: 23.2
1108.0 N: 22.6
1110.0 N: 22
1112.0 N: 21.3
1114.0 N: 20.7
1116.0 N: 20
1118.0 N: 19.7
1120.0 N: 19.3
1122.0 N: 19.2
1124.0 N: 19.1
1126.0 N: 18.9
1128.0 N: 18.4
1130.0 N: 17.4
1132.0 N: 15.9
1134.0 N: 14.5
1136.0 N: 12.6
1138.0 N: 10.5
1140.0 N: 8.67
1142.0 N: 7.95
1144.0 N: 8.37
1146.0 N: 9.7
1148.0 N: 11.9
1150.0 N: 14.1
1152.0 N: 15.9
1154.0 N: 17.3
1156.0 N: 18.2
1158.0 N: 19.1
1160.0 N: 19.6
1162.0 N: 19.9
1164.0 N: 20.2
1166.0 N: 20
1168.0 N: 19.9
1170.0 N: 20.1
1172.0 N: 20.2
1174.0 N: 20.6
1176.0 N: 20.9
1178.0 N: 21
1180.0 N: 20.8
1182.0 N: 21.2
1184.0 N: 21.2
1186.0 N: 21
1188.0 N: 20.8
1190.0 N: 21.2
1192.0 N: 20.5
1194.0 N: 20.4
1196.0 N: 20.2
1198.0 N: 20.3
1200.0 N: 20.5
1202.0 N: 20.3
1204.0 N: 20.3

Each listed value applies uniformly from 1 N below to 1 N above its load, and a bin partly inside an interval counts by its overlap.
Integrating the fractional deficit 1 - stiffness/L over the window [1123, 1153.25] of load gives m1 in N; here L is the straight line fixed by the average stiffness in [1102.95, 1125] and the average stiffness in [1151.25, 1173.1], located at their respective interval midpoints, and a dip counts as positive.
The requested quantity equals 9.8 N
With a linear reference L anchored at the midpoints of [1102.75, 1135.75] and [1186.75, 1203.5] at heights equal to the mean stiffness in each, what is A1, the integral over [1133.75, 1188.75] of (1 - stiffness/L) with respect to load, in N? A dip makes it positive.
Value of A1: 8.6 N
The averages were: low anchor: 19.6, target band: 17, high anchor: 20.5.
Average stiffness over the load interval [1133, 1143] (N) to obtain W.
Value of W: 10.8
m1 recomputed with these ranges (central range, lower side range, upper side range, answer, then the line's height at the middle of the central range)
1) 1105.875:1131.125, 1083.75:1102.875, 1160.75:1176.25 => 1.98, 21.7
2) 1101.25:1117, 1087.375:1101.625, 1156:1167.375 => -0.02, 22.2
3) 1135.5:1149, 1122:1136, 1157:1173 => 6.17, 18.2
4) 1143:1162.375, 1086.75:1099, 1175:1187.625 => 5.61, 21.5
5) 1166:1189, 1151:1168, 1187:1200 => -1.07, 19.8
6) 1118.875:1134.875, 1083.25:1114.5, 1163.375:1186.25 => 2.84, 21.7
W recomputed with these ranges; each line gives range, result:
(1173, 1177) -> 20.8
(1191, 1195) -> 20.4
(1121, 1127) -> 19.1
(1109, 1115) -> 21.3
